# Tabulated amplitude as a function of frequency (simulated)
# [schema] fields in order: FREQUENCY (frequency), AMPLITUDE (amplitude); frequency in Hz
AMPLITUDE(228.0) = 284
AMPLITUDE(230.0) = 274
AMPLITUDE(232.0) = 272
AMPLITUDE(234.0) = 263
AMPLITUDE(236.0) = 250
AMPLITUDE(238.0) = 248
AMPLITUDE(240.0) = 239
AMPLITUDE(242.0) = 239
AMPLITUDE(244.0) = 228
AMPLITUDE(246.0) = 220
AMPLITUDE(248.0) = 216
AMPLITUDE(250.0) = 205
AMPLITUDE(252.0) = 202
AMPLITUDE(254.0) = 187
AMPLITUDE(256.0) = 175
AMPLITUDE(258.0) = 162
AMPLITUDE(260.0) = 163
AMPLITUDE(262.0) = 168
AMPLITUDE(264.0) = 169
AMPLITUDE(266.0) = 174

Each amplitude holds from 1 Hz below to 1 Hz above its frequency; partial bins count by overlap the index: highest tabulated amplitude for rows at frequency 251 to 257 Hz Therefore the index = 202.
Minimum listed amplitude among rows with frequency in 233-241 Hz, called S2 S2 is 239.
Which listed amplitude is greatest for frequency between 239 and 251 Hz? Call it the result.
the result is 239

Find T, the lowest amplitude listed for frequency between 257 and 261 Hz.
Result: 162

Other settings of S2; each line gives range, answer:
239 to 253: 202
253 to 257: 175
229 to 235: 263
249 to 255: 187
